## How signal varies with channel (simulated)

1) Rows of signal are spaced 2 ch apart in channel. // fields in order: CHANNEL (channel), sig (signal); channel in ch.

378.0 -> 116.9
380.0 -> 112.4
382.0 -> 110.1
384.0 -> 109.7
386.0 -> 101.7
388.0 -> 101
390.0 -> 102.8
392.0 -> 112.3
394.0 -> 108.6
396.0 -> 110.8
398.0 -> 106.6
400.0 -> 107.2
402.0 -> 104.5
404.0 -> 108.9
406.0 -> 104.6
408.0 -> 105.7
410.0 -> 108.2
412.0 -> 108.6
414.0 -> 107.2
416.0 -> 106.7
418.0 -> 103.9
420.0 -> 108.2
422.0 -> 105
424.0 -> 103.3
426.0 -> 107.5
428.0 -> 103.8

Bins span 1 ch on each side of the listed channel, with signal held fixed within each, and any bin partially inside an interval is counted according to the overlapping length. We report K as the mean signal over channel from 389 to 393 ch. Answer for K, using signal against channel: 108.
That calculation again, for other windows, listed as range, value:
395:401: 108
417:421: 106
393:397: 110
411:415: 108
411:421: 107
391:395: 110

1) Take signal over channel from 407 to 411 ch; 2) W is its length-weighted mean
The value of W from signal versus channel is 107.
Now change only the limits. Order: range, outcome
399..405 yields 107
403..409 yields 106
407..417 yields 107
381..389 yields 106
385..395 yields 105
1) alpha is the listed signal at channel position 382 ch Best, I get 110.1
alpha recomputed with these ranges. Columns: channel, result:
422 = 105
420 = 108.2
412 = 108.6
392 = 112.3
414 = 107.2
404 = 108.9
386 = 101.7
